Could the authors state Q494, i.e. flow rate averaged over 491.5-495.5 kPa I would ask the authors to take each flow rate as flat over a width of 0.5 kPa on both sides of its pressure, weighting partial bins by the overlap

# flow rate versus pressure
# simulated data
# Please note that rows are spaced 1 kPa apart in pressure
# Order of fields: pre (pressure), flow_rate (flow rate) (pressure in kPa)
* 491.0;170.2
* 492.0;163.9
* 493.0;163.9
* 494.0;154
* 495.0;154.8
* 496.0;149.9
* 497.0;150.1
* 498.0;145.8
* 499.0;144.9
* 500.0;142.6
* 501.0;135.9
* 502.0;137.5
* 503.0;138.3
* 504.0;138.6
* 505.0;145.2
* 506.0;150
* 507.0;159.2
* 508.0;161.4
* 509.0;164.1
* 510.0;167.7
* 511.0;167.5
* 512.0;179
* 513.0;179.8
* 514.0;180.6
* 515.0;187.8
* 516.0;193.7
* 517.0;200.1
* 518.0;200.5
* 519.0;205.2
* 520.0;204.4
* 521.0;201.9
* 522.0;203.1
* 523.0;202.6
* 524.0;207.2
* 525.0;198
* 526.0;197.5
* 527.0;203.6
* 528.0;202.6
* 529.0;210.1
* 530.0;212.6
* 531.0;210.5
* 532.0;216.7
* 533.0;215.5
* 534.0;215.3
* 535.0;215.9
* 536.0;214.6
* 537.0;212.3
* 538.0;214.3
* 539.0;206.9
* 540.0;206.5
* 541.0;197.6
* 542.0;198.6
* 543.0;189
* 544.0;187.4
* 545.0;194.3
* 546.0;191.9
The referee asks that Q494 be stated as 159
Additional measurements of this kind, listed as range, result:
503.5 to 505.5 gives 142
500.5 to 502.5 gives 137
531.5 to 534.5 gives 216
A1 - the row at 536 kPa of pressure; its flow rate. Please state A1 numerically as 214.6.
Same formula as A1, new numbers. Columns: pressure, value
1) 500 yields 142.6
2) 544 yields 187.4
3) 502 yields 137.5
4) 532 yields 216.7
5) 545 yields 194.3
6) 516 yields 193.7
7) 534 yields 215.3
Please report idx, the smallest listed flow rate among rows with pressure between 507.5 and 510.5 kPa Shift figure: 161.4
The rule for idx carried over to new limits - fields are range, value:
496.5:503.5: 135.9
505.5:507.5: 150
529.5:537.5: 210.5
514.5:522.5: 187.8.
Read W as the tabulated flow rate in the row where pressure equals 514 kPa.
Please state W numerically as 180.6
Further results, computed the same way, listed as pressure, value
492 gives 163.9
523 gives 202.6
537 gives 212.3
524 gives 207.2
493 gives 163.9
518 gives 200.5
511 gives 167.5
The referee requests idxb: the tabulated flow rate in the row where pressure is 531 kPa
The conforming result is 210.5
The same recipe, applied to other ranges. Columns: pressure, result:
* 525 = 198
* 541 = 197.6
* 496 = 149.9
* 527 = 203.6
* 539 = 206.9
